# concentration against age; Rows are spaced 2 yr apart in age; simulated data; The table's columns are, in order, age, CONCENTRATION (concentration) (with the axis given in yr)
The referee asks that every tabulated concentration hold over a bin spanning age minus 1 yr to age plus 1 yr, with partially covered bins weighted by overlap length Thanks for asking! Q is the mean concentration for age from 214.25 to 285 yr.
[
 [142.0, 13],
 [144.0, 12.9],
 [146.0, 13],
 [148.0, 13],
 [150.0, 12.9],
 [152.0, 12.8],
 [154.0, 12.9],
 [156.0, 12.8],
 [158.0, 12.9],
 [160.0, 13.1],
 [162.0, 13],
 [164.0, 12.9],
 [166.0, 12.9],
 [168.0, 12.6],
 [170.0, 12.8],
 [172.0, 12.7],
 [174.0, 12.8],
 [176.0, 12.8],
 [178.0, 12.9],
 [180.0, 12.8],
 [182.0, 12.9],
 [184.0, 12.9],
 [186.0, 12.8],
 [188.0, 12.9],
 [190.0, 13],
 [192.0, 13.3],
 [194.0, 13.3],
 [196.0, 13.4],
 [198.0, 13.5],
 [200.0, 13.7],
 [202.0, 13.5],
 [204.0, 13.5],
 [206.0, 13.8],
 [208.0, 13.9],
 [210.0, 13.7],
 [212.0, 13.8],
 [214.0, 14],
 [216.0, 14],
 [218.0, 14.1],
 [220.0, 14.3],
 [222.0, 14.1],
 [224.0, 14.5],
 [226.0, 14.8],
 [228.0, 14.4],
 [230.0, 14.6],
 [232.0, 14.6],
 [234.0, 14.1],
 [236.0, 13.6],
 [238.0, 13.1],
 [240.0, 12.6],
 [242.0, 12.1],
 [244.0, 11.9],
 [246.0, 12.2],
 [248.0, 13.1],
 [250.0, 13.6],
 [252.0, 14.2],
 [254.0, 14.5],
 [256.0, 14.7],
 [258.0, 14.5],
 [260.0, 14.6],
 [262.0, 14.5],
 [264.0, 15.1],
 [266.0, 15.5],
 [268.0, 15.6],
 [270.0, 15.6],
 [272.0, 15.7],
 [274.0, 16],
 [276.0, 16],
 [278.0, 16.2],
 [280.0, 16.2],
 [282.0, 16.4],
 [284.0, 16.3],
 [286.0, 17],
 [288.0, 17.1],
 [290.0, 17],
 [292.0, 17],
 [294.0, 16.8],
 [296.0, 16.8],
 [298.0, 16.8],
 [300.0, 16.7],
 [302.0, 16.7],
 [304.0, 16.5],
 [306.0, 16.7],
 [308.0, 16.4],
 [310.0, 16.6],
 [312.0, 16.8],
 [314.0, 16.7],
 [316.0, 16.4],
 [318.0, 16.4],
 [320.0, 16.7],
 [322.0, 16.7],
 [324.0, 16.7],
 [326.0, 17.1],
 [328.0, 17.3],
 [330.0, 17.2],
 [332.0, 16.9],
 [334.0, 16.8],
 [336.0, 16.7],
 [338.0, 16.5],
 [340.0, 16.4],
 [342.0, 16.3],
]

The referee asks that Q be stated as 14.5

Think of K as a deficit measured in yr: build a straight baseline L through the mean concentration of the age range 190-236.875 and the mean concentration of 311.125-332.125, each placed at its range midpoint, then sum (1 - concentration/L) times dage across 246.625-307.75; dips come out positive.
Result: -0.5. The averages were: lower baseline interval 13.9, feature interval 15.8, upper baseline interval 16.8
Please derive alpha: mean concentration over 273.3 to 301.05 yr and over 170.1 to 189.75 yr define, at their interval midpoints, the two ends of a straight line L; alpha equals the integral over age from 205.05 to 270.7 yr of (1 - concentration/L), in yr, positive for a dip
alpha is 3.6 yr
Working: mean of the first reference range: 12.8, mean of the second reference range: 16.6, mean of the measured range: 14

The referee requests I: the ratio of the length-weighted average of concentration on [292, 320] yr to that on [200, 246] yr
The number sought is 1.21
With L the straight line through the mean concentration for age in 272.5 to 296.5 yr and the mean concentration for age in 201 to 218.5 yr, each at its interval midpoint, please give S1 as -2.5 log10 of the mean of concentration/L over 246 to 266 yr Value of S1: 0.09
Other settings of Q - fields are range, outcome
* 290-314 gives 16.7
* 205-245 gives 13.8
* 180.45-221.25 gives 13.5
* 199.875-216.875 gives 13.8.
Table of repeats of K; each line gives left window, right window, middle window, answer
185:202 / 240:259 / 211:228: -1.1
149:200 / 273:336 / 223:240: 0.5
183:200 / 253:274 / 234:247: 1.6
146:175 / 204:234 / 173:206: 0.9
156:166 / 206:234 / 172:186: 0.5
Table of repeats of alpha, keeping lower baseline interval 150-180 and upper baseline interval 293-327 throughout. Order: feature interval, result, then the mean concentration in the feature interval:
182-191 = 0.3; 12.9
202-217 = 0.2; 13.8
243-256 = 1.5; 13.4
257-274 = 0.3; 15.2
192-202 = 0.2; 13.5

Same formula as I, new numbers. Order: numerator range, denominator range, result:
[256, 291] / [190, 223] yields 1.15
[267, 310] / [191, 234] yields 1.18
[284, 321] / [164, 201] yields 1.29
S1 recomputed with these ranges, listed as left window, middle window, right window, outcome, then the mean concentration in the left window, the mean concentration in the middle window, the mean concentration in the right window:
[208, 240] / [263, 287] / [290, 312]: -0.01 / 14.1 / 16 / 16.7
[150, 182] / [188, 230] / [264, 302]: 0.02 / 12.9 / 13.8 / 16.3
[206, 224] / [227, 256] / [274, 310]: 0.11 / 14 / 13.5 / 16.6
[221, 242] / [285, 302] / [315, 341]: -0.08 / 13.9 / 16.9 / 16.8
